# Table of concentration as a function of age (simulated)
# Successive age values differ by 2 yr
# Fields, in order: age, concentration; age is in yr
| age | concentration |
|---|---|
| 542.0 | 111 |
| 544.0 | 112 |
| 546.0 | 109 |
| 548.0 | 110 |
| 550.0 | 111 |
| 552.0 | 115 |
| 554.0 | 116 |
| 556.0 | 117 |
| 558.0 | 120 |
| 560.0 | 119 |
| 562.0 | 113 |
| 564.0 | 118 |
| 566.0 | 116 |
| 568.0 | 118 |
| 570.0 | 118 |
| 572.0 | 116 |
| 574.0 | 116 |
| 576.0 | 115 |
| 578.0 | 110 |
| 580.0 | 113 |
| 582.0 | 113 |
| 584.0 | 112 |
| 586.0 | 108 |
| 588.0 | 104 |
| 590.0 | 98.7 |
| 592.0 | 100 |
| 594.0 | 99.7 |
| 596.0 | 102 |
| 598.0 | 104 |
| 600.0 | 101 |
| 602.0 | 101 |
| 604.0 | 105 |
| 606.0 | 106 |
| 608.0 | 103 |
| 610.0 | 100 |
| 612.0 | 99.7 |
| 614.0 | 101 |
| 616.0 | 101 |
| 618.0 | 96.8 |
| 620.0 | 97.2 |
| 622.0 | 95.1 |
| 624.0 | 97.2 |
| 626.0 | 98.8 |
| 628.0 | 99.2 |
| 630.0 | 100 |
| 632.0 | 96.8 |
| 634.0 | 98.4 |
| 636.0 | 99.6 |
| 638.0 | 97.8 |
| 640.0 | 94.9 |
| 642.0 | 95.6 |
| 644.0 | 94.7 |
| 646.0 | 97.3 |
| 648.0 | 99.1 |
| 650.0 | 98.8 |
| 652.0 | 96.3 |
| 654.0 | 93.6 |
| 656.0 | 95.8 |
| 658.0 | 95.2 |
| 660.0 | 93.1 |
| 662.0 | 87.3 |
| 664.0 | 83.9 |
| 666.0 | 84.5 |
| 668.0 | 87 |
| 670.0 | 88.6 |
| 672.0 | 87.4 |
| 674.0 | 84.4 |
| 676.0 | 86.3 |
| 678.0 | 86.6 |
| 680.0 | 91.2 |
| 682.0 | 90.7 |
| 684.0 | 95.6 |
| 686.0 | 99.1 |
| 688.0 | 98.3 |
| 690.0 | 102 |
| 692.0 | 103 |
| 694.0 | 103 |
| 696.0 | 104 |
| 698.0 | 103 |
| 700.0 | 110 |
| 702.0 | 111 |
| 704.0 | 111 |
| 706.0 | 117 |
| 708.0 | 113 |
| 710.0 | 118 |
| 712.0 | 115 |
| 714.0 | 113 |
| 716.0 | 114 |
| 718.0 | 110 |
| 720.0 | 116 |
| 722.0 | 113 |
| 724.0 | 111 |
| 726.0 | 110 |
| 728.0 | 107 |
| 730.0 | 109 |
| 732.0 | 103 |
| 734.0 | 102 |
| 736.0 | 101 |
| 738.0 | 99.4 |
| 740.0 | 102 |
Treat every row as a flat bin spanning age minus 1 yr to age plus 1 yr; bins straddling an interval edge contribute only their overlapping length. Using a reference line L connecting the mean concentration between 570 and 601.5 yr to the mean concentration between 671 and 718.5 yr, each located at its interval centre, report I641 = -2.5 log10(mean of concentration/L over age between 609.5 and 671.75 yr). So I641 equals 0.105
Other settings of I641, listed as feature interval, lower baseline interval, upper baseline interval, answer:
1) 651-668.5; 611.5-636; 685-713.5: 0.13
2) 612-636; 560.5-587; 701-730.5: 0.16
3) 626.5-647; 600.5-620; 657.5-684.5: -0.02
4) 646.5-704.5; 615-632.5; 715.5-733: 0.10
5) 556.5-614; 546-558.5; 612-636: -0.02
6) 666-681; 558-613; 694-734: 0.25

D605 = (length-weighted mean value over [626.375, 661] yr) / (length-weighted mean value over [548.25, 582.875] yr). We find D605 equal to 0.8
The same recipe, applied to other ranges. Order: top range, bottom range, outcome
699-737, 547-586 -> 0.96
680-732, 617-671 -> 1.13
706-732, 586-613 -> 1.10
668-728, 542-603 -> 0.93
